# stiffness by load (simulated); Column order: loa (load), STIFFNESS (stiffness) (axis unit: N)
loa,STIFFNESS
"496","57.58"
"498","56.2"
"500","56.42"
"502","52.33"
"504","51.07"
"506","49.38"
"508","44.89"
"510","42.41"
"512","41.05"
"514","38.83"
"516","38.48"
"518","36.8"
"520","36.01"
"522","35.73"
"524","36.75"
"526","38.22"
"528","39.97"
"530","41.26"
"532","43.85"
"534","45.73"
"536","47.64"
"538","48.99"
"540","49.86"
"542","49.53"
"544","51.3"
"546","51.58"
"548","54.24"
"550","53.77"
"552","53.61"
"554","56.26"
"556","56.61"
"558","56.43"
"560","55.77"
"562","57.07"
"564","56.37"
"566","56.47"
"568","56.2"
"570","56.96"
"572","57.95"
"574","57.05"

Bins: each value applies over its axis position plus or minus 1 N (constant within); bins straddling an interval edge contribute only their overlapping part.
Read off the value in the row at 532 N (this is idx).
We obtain 43.85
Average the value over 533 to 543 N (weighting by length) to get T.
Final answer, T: 48.3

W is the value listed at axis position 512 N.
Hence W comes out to 41.05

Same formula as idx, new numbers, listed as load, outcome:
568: 56.2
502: 52.33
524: 36.75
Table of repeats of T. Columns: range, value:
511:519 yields 38.8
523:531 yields 39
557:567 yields 56.4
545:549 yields 52.9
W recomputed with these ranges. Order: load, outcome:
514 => 38.83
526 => 38.22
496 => 57.58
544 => 51.3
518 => 36.8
